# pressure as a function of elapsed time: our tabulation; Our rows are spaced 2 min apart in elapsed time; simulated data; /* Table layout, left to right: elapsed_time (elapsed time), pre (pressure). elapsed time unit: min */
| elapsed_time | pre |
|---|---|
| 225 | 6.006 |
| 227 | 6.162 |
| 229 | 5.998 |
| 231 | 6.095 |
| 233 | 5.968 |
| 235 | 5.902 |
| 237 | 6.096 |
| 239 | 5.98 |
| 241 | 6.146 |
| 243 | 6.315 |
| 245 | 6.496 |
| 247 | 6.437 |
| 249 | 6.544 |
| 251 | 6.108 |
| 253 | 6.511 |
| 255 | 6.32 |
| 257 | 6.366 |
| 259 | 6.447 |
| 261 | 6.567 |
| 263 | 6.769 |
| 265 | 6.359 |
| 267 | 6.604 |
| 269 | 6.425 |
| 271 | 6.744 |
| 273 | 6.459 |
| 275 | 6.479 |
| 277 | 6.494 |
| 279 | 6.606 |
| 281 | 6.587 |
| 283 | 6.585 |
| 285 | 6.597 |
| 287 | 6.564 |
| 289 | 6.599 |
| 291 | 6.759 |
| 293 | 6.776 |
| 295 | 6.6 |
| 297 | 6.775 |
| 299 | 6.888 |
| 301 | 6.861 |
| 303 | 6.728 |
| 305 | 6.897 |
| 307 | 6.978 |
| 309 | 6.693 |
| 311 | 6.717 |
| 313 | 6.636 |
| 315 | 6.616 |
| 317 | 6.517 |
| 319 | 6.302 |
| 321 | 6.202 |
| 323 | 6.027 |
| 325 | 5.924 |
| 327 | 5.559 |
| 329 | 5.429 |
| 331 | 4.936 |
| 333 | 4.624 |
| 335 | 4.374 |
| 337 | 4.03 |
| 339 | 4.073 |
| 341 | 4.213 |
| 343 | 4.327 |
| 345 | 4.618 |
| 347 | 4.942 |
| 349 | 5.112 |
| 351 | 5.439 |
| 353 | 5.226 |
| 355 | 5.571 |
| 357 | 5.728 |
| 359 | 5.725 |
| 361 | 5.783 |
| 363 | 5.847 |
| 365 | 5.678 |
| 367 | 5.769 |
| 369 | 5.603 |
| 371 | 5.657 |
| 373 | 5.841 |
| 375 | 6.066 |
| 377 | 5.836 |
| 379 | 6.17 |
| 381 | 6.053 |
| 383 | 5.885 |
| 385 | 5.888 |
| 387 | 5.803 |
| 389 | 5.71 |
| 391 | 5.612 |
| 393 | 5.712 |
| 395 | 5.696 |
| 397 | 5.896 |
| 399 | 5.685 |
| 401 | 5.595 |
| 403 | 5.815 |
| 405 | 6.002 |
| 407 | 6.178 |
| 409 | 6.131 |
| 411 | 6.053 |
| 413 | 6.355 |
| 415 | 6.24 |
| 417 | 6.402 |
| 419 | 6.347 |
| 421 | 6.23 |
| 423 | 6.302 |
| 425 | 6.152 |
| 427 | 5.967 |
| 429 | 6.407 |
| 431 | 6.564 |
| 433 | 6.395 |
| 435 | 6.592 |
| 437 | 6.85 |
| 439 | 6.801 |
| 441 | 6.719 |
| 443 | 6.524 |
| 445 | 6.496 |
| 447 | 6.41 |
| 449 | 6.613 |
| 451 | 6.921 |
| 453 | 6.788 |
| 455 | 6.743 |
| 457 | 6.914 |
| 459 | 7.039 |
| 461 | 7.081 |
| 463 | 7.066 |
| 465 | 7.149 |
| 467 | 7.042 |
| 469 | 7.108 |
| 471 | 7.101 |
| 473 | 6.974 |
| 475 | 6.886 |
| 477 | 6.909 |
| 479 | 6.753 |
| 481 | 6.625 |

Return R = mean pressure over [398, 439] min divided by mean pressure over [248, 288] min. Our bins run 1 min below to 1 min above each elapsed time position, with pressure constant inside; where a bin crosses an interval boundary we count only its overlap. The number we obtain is 0.96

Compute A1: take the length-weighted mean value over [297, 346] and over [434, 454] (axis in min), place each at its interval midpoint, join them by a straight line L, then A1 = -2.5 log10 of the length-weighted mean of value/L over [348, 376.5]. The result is 0.08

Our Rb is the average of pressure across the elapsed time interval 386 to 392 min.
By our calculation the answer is 5.71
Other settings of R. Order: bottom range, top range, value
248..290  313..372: 0.83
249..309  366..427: 0.90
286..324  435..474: 1.03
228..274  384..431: 0.95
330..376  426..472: 1.30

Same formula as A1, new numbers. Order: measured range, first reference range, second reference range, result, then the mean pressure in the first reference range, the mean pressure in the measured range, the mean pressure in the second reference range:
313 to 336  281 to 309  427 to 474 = 0.18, 6.73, 5.72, 6.78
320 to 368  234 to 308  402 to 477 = 0.25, 6.52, 5.21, 6.58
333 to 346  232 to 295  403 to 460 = 0.44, 6.44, 4.3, 6.46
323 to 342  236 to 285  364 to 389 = 0.24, 6.44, 4.86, 5.85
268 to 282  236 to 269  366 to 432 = -0.04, 6.38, 6.54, 5.99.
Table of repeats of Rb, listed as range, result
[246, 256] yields 6.38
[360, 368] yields 5.77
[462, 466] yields 7.11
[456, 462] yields 7.01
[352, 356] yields 5.4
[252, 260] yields 6.41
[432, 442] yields 6.67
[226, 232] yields 6.08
